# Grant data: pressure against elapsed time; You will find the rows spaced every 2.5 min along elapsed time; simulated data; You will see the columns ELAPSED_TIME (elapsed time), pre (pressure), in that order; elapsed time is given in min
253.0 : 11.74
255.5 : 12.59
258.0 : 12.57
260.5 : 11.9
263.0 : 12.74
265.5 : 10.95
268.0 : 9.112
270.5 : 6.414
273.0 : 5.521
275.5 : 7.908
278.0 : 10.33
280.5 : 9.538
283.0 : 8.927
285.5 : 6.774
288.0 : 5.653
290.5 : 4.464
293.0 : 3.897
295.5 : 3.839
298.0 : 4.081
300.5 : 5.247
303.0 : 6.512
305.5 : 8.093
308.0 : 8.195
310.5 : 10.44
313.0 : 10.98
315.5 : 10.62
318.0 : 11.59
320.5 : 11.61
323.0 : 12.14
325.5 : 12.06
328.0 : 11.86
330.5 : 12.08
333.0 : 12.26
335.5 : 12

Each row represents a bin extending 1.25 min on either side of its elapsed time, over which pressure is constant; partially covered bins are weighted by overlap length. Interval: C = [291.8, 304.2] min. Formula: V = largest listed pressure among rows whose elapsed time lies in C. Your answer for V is 6.512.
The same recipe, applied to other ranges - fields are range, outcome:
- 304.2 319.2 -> 11.59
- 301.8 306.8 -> 8.093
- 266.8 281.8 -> 10.33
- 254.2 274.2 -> 12.74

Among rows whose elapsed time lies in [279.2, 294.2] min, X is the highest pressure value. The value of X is 9.538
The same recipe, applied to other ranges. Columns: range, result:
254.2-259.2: 12.59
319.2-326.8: 12.14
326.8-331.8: 12.08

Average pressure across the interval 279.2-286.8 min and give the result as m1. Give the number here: 8.41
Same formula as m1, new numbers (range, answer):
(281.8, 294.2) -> 5.94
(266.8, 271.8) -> 7.73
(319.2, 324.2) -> 11.9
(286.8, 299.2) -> 4.38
